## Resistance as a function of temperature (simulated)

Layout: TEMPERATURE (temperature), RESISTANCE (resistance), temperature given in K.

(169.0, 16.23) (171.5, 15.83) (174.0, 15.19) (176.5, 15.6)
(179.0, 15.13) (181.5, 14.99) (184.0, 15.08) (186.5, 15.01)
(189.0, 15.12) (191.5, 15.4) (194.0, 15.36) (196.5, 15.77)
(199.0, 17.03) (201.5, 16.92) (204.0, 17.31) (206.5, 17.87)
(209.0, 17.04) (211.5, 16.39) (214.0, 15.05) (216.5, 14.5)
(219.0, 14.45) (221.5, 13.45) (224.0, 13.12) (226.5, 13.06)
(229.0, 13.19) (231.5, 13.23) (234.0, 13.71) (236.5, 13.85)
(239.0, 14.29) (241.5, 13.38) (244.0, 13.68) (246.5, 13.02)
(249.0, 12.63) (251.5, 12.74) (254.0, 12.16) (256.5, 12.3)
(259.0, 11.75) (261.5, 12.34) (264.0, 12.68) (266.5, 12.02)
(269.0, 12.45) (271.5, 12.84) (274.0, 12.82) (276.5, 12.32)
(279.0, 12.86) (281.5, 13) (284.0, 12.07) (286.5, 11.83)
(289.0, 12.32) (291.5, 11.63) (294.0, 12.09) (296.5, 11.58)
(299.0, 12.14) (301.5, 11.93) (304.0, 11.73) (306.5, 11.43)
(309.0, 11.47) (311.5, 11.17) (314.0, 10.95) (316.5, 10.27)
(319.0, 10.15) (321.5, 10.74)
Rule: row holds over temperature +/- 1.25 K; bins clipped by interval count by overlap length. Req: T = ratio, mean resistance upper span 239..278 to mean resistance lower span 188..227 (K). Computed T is 0.8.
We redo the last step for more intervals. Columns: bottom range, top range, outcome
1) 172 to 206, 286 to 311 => 0.75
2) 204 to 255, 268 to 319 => 0.84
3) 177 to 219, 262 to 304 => 0.78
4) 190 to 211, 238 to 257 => 0.79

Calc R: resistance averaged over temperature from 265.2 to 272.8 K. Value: 12.4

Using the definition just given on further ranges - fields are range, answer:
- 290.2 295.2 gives 11.9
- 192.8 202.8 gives 16.3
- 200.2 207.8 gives 17.4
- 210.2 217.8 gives 15.3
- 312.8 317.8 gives 10.6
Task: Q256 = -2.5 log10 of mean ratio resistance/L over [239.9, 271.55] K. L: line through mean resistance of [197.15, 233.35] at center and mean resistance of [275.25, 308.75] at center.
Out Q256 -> 0.07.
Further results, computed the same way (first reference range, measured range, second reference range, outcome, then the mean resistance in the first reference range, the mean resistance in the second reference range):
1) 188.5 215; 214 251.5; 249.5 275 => 0.06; 16.3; 12.4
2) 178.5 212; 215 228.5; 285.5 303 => 0.09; 16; 11.9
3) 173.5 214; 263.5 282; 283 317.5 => 0.01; 15.9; 11.6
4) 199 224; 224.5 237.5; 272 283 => 0.12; 15.8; 12.7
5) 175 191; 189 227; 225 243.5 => -0.08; 15.2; 13.5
